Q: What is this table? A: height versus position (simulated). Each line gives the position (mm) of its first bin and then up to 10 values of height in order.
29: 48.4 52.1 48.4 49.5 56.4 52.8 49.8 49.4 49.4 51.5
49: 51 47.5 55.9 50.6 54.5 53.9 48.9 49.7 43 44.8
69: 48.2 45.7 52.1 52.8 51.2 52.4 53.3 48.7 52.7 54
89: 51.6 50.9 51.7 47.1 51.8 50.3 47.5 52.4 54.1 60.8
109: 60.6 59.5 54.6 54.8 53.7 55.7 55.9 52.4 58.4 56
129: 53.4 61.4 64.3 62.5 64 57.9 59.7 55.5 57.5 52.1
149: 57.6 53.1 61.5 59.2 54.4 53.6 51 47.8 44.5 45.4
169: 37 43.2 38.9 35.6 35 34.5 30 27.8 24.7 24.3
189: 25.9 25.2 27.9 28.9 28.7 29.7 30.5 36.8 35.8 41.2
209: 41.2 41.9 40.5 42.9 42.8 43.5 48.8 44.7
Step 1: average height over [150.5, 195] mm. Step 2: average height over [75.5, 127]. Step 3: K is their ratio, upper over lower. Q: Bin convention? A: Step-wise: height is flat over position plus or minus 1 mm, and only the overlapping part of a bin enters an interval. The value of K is 0.7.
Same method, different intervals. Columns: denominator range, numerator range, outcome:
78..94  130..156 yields 1.14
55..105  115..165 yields 1.12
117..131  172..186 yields 0.58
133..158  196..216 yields 0.63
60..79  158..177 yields 0.90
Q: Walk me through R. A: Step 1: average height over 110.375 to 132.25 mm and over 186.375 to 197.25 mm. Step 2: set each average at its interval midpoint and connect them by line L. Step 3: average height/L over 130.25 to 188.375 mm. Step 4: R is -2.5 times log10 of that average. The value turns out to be -0.172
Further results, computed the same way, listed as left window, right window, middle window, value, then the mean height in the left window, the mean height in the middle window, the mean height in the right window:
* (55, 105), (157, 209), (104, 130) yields -0.24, 50.5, 56.1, 35.8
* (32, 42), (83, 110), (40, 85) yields 0.03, 51.4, 50.3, 52.6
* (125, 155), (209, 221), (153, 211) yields 0.31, 58.4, 37.6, 42.8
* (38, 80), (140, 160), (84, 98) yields 0.02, 50.2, 51.4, 56.4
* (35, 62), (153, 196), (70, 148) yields -0.21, 51.6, 54.6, 38.4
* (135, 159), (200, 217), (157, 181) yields 0.20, 57.5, 42.4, 39.1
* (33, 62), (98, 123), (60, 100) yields 0.07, 51.4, 50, 54.9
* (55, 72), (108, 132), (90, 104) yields 0.06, 48.7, 50.2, 56.4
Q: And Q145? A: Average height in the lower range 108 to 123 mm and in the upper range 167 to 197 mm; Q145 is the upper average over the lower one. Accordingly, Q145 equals 0.57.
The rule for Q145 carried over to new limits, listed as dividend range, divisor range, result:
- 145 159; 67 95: 1.11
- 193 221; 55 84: 0.75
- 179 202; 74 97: 0.54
